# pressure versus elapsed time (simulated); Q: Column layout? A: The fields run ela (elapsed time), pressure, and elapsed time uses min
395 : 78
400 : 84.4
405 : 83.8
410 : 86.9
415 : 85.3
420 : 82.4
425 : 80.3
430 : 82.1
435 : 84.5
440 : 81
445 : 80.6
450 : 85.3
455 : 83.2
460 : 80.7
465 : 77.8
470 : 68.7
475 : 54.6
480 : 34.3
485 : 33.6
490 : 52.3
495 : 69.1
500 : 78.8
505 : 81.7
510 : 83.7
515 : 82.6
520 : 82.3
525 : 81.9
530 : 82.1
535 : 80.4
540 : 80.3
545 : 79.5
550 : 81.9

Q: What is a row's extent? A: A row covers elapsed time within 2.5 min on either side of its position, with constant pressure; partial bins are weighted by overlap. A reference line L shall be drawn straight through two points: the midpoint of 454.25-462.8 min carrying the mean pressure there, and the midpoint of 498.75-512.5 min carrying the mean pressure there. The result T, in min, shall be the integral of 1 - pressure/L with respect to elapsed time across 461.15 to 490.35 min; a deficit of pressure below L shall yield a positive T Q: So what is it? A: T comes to 9.5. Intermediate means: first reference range 81.5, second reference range 81.6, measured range 54.9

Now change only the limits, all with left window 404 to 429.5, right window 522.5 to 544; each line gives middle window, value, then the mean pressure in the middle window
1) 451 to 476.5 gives 2.5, 74.4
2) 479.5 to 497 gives 7.2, 48.2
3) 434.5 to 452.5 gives 0.1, 82.7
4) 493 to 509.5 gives 0.8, 77.6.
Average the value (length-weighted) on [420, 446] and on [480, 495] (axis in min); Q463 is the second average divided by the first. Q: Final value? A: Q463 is 0.6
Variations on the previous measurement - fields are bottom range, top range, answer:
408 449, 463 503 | 0.71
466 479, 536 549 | 1.33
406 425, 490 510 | 0.88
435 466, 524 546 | 0.99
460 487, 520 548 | 1.43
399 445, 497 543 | 0.98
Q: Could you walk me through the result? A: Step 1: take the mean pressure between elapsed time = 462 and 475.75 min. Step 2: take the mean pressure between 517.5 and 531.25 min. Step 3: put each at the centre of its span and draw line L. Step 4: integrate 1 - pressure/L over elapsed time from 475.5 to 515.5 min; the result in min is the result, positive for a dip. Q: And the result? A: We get 6.8 min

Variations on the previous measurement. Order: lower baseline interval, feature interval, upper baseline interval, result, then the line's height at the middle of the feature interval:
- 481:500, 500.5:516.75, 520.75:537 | -3.8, 67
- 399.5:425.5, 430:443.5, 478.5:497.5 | -1.9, 72.5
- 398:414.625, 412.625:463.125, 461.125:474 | -2.8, 78.3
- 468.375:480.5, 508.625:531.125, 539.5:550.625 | -3.6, 71.1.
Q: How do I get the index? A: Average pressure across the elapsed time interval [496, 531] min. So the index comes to 81.3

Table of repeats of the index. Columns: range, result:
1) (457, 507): 63.2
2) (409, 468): 82.3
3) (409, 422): 84.7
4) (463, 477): 67.1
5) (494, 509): 78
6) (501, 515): 82.3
